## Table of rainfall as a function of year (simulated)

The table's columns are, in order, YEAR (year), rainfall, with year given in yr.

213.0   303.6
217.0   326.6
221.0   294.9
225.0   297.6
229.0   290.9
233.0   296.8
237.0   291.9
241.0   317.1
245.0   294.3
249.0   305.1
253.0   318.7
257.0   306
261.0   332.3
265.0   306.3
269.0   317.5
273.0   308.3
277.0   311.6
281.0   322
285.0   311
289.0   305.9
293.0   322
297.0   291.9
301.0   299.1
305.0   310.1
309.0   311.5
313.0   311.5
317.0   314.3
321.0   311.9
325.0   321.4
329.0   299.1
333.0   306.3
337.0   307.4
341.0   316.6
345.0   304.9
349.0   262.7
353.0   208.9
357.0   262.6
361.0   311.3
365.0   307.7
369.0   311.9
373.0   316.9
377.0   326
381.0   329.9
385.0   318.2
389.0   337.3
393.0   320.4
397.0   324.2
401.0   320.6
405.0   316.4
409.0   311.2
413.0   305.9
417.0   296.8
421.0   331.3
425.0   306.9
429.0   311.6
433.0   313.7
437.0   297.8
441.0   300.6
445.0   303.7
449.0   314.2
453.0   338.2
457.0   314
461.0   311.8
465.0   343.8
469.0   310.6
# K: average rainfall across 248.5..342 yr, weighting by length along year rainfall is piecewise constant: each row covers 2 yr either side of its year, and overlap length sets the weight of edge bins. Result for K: 311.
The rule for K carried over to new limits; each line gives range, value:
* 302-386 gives 303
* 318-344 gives 310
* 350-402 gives 306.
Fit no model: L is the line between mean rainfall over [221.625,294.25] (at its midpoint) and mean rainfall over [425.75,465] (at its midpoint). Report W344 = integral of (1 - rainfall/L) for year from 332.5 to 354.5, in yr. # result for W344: 1.8 yr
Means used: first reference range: 308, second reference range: 313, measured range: 285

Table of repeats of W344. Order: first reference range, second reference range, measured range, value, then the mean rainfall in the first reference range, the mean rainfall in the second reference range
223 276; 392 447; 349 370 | 2.2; 306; 311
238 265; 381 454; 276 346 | 0.6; 311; 315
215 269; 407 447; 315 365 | 2.1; 306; 308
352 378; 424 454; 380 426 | -2.4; 294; 310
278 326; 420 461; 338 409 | 1.4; 311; 313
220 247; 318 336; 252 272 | -0.9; 298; 310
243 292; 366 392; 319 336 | 0.4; 312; 323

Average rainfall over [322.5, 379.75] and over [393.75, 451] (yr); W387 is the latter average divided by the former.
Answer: 1.0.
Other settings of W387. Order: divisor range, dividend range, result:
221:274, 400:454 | 1.02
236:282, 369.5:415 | 1.03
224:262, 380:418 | 1.05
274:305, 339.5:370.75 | 0.92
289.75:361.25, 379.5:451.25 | 1.05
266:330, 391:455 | 1.01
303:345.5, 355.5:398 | 1.02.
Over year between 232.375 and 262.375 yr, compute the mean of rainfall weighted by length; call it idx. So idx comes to 308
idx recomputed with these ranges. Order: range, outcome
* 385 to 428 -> 317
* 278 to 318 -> 310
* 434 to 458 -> 311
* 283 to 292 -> 310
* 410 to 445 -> 308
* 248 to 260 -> 312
